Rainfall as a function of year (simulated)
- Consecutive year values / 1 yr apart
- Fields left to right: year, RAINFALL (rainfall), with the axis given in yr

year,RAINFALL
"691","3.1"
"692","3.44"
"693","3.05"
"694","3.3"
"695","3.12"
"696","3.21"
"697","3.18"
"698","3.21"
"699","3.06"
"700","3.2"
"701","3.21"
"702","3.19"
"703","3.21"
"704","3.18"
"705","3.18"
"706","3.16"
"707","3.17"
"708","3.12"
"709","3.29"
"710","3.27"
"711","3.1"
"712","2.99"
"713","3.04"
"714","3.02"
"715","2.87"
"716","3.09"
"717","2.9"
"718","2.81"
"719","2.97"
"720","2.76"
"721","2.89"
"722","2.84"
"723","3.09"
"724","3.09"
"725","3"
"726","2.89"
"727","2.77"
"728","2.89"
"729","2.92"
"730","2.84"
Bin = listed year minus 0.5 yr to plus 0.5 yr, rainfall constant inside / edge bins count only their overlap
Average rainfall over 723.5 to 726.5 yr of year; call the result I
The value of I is 2.99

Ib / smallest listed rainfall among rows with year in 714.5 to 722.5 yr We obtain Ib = 2.76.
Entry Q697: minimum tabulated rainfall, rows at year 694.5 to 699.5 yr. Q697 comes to 3.06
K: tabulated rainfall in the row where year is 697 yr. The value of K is 3.18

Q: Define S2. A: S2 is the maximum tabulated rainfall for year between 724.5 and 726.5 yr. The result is 3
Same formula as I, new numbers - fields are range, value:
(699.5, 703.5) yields 3.2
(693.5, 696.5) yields 3.21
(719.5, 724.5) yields 2.93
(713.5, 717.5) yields 2.97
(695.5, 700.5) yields 3.17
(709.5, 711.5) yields 3.19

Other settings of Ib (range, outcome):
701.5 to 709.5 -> 3.12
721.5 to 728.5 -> 2.77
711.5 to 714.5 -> 2.99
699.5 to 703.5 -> 3.19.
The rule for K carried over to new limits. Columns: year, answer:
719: 2.97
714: 3.02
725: 3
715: 2.87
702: 3.19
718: 2.81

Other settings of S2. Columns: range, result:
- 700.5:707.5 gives 3.21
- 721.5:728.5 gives 3.09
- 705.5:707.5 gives 3.17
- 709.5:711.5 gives 3.27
